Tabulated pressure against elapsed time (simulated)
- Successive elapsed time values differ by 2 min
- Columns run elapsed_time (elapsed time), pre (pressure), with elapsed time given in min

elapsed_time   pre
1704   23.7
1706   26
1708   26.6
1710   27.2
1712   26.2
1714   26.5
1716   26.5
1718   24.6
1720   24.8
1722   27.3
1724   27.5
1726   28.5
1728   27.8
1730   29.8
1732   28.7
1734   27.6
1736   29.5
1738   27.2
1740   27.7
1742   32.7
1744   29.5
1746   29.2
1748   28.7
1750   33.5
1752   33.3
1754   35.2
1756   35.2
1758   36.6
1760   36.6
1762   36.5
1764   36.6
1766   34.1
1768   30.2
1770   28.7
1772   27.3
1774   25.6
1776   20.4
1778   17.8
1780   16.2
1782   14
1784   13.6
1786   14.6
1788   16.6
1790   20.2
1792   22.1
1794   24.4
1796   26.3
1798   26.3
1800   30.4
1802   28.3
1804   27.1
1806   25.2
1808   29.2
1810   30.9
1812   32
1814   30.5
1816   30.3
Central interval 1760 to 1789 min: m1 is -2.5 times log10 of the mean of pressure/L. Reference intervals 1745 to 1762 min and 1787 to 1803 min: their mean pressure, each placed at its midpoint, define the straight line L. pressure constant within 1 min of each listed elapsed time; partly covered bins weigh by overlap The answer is 0.216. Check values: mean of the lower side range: 33.7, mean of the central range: 24.2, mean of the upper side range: 24.3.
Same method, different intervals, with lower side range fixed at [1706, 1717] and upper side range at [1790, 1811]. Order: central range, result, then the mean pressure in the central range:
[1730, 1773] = -0.19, 31.6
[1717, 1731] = -0.02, 27.2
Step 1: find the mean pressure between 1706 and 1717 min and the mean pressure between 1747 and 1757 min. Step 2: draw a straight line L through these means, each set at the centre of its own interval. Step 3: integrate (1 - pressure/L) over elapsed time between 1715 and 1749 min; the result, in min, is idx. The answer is 2.0 min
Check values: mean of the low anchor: 26.5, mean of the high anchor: 33.2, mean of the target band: 28.1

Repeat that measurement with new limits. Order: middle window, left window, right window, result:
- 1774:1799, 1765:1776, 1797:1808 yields 7.46 min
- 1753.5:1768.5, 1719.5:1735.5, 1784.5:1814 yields -4.85 min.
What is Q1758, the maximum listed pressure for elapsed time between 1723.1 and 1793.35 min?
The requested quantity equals 36.6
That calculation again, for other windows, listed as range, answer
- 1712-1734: 29.8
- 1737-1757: 35.2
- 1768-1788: 30.2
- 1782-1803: 30.4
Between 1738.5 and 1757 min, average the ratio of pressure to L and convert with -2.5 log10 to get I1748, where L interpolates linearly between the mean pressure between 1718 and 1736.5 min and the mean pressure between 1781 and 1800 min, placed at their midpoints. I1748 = -0.24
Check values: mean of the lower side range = 27.7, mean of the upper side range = 20.3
